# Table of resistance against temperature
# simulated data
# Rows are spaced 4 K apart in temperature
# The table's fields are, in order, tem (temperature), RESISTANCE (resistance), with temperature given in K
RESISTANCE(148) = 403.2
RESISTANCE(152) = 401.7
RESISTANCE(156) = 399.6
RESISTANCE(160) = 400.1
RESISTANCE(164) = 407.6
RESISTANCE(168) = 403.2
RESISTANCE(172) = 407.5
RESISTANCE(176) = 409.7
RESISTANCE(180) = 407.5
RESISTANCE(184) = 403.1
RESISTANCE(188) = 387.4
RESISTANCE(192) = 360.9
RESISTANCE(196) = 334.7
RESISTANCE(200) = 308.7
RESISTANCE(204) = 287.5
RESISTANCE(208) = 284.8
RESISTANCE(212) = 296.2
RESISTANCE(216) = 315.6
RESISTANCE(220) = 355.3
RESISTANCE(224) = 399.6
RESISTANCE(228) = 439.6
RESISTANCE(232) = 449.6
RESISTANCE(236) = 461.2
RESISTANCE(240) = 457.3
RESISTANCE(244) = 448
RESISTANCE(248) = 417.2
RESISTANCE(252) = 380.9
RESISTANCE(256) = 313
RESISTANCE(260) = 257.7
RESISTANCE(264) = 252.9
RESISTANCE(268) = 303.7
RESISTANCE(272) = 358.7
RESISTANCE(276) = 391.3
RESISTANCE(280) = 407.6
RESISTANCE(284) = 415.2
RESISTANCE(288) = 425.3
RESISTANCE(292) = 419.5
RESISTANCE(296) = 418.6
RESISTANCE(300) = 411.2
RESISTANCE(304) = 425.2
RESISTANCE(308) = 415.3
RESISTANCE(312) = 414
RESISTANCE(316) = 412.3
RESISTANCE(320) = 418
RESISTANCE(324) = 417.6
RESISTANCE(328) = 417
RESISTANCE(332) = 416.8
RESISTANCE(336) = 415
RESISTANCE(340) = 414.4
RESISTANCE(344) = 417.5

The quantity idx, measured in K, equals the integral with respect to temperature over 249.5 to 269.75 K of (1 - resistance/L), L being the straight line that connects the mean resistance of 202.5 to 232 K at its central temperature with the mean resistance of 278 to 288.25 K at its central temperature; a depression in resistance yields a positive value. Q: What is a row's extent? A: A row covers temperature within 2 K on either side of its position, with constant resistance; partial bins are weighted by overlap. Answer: 4.4 K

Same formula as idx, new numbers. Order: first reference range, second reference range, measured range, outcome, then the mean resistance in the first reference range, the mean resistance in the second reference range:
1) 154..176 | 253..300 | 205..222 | 3.3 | 404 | 363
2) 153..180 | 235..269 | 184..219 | 5.5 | 405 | 365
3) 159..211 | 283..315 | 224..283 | 2.1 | 367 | 418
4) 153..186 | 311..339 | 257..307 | 4.8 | 405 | 416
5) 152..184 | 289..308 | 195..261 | 7.1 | 405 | 419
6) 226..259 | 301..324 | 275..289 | 0.2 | 416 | 417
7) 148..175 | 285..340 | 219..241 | -1.0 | 404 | 417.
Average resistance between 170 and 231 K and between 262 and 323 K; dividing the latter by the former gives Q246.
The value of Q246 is 1.09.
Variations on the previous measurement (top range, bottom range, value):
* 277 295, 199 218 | 1.39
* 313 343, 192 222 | 1.32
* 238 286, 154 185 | 0.91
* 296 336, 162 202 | 1.09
